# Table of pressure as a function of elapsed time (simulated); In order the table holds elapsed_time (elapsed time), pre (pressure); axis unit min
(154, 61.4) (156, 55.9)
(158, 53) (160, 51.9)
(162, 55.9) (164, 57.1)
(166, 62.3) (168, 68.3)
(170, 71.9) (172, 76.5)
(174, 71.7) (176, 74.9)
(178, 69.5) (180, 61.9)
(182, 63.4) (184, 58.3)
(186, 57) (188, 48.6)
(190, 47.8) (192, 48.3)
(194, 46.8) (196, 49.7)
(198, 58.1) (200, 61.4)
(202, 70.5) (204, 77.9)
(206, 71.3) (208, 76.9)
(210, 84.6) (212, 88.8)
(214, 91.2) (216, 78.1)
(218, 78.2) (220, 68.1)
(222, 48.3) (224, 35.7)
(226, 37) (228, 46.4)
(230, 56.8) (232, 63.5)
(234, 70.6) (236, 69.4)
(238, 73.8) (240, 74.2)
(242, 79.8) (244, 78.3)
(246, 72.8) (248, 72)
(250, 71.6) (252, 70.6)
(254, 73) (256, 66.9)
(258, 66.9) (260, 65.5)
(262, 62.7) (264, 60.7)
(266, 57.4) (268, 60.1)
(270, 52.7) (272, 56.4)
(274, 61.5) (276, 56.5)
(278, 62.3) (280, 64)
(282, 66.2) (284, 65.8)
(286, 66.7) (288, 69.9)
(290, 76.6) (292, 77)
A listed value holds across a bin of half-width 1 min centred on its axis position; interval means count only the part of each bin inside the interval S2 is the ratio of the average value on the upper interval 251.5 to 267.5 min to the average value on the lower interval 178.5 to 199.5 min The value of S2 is 1.19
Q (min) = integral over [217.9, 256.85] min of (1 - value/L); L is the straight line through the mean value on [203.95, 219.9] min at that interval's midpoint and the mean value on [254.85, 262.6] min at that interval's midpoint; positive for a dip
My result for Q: 3.7 min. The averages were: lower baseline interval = 80.3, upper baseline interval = 65.8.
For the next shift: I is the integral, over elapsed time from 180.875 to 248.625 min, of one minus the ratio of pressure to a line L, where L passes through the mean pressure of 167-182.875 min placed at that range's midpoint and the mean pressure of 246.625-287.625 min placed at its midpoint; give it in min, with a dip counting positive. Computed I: 2.5 min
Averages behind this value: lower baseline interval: 69.8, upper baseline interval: 64.1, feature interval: 64.8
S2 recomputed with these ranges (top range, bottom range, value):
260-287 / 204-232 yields 0.92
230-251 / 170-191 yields 1.13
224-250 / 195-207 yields 1.01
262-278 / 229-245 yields 0.83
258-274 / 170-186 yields 0.89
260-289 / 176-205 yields 1.05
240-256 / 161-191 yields 1.17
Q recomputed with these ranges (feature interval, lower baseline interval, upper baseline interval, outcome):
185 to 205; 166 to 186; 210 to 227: 3.2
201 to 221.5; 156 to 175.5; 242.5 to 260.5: -3.2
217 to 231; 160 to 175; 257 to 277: 2.1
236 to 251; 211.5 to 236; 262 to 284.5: -2.9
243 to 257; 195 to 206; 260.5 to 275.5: -2.7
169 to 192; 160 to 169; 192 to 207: -1.0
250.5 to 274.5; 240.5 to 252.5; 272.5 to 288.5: 2.2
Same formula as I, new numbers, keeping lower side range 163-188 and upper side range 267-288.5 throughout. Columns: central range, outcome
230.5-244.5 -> -2.0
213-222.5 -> -1.5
